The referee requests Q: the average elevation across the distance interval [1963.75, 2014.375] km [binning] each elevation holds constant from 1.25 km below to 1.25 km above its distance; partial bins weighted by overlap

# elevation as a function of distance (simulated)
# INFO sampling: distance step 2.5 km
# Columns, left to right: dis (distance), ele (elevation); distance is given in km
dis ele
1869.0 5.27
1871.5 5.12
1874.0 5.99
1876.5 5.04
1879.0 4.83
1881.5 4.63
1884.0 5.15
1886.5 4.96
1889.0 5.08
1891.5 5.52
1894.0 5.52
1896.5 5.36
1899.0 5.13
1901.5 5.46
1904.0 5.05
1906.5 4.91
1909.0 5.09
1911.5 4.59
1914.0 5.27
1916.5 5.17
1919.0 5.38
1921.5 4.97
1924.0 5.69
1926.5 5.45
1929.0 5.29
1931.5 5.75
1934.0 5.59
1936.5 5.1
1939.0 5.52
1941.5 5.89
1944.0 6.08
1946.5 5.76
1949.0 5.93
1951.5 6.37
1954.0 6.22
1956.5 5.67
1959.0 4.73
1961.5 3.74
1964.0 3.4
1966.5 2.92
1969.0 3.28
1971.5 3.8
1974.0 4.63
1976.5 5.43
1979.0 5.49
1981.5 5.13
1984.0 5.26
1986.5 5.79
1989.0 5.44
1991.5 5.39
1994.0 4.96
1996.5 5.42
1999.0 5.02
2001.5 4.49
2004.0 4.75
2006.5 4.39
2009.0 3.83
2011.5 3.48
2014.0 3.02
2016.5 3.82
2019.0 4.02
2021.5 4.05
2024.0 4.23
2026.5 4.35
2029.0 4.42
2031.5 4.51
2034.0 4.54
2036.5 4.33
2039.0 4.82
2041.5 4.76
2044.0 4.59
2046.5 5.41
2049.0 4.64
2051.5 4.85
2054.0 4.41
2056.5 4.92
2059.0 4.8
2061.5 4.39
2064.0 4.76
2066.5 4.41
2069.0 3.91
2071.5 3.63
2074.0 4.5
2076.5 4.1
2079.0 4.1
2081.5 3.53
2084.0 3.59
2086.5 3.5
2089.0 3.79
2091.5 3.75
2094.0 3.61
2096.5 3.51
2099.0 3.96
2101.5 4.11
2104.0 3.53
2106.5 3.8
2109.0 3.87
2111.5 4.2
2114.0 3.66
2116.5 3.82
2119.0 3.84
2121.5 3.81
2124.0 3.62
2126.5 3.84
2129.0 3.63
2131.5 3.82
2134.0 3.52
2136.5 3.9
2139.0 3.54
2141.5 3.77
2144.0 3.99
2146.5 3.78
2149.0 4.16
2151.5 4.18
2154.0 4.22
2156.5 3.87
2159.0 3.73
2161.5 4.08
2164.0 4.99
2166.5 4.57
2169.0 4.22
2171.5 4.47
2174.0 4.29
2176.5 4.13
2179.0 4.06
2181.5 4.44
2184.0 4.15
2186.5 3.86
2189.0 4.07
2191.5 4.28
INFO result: 4.59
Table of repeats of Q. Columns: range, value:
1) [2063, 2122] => 3.88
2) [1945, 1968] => 4.96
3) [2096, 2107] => 3.8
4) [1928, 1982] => 5.08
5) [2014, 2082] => 4.38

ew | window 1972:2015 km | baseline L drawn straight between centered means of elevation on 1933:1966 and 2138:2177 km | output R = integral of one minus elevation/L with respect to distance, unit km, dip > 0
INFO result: 2.3 km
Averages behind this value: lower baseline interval 5.33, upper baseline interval 4.13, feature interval 4.81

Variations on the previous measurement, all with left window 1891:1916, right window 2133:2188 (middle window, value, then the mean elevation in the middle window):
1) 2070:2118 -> 6.06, 3.82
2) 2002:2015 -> 2.17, 3.95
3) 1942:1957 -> -3.10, 6.02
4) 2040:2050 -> -0.60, 4.85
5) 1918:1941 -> -1.65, 5.43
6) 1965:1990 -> 0.84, 4.7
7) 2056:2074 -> 0.43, 4.39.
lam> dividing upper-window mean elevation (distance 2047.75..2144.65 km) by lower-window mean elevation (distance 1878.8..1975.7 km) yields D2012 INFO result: 0.78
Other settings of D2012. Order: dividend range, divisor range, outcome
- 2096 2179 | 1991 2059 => 0.88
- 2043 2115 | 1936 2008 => 0.82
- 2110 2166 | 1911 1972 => 0.76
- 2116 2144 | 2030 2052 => 0.80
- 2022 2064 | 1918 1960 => 0.82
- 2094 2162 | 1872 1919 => 0.74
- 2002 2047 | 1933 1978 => 0.86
